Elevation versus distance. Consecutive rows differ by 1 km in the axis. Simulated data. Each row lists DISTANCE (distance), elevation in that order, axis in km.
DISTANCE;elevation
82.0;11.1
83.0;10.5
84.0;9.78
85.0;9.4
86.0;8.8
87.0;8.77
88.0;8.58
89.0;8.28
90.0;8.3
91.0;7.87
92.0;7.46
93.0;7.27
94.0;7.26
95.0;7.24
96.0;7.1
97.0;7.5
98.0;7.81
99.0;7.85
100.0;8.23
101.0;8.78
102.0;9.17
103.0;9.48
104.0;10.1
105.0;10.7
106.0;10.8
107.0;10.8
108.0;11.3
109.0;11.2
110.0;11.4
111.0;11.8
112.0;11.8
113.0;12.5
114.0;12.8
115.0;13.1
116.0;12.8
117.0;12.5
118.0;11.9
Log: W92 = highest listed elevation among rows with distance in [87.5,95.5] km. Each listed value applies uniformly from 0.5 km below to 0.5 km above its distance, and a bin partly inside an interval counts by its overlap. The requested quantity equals 8.58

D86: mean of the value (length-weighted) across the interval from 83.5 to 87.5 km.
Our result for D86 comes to 9.19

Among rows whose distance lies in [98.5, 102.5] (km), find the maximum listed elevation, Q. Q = 9.17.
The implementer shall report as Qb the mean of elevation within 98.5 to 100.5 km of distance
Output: 8.04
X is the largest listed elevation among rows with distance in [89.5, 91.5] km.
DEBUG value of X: 8.3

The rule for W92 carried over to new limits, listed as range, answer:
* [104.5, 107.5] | 10.8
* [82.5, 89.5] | 10.5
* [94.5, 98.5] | 7.81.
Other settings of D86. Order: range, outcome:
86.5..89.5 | 8.54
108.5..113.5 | 11.7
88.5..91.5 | 8.15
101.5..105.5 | 9.86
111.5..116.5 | 12.6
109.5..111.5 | 11.6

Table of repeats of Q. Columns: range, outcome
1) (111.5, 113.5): 12.5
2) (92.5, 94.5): 7.27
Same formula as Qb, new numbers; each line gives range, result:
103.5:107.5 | 10.6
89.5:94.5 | 7.63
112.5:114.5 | 12.7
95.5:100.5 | 7.7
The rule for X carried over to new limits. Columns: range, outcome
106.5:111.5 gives 11.8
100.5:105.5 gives 10.7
